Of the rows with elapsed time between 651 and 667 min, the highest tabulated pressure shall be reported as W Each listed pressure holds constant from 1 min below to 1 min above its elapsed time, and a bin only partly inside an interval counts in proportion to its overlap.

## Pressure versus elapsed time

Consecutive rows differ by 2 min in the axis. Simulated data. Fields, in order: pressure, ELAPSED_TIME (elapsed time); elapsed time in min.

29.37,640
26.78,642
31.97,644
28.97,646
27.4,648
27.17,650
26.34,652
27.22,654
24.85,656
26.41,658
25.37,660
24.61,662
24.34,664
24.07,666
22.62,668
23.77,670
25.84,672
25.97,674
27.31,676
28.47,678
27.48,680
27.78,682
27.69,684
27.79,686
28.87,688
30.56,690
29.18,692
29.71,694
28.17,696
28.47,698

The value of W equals 27.22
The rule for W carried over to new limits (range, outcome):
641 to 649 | 31.97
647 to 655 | 27.4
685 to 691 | 30.56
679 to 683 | 27.78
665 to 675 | 25.97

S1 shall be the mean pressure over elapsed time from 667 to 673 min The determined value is 24.1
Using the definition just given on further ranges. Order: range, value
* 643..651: 28.9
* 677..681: 28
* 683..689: 28.1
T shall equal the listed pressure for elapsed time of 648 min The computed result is 27.4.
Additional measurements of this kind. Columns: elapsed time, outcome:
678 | 28.47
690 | 30.56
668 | 22.62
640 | 29.37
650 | 27.17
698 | 28.47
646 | 28.97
